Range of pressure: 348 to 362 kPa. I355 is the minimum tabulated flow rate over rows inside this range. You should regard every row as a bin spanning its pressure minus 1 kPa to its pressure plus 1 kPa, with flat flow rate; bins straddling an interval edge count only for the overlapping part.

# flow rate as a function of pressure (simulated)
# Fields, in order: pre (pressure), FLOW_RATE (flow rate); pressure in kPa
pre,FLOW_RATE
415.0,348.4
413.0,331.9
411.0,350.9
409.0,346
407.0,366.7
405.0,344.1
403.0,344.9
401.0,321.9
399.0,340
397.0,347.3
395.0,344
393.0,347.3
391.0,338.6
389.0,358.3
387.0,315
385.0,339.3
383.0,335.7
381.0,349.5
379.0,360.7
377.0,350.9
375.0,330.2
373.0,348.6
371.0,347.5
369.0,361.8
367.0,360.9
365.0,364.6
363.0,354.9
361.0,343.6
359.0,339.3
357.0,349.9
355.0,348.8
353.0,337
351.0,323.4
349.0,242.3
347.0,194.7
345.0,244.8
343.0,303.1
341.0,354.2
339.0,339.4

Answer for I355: 242.3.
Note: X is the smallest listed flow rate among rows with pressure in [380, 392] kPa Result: 315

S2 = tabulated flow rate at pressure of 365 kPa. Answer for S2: 364.6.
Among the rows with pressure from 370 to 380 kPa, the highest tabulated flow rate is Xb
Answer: 360.7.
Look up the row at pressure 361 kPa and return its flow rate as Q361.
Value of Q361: 343.6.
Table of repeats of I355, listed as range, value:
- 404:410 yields 344.1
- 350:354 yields 323.4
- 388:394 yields 338.6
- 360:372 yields 343.6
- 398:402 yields 321.9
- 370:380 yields 330.2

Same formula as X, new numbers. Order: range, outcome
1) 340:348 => 194.7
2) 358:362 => 339.3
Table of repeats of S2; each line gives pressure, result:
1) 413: 331.9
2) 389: 358.3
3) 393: 347.3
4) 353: 337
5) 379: 360.7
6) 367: 360.9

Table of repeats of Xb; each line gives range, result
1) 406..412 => 366.7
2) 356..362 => 349.9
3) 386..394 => 358.3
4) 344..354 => 337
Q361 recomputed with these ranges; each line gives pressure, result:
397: 347.3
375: 330.2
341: 354.2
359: 339.3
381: 349.5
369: 361.8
